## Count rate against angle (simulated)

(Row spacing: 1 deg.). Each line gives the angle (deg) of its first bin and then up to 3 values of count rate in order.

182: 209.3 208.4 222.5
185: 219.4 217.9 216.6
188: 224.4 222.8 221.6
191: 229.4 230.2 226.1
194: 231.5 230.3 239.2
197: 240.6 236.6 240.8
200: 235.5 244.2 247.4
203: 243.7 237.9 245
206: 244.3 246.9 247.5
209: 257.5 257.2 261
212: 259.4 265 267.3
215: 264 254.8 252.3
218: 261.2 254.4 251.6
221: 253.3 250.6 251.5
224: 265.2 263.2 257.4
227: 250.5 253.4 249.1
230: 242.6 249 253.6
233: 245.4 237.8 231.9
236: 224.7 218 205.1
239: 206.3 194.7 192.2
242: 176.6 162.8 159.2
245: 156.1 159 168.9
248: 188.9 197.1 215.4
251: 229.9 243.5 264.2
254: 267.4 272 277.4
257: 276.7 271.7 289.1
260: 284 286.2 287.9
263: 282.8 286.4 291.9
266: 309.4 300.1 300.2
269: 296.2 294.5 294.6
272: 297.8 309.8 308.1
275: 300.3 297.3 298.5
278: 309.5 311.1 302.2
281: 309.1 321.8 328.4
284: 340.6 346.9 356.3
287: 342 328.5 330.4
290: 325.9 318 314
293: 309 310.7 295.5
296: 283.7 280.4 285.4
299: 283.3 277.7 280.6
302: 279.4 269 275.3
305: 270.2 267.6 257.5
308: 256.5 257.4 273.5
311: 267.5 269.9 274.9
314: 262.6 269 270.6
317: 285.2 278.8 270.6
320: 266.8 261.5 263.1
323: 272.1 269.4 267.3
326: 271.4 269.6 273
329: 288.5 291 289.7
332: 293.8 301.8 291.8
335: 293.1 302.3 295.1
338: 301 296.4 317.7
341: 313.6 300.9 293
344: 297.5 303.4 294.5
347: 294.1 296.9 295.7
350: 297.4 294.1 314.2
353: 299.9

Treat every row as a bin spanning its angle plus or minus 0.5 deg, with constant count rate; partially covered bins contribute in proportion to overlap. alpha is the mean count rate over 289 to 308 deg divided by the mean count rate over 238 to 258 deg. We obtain 1.36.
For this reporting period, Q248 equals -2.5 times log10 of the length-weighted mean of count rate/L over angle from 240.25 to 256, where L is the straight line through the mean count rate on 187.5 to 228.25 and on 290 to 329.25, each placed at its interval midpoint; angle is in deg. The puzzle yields 0.25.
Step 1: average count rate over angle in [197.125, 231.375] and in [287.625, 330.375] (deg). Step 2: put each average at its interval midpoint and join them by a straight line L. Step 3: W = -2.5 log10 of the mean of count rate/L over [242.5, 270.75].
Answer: 0.06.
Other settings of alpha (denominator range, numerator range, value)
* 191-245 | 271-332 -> 1.22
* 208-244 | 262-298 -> 1.29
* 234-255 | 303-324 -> 1.31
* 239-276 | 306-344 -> 1.11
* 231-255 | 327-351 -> 1.40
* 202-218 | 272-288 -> 1.26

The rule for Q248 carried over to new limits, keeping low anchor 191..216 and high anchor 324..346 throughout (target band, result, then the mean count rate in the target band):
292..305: -0.03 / 286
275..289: -0.18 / 322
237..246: 0.38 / 182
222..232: 0.00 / 253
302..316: 0.06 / 268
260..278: -0.11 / 297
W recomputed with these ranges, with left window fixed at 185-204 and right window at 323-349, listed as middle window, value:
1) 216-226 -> -0.06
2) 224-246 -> 0.13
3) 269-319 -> -0.08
